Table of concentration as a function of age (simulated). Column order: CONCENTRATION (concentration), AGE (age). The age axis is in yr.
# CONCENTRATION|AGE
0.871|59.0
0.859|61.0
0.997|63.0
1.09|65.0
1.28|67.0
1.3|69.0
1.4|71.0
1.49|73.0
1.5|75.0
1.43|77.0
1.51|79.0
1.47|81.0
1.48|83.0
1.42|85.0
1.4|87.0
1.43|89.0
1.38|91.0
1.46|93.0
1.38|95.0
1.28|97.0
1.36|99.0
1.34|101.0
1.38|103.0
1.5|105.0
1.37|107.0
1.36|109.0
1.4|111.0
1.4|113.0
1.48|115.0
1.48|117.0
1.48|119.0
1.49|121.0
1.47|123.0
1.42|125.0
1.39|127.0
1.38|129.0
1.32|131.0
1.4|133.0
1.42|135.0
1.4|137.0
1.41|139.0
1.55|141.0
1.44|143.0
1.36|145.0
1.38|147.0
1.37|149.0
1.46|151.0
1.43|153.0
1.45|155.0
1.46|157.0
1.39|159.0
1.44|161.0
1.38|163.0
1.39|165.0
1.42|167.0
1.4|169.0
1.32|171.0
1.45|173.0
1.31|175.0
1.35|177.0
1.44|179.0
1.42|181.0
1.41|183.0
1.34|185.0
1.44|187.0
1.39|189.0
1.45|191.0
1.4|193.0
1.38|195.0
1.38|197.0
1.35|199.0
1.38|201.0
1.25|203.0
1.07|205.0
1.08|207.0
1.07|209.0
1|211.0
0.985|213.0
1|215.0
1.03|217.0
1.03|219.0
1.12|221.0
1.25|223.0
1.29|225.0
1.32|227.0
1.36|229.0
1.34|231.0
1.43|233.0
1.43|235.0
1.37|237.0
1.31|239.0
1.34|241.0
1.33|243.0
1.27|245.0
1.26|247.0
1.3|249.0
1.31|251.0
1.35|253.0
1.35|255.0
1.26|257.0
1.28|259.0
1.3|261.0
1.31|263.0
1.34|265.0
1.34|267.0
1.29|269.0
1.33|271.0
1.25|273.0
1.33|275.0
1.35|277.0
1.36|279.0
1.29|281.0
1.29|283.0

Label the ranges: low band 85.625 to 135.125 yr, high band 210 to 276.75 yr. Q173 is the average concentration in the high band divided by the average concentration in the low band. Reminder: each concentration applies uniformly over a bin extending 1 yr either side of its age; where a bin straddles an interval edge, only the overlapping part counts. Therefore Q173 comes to 0.90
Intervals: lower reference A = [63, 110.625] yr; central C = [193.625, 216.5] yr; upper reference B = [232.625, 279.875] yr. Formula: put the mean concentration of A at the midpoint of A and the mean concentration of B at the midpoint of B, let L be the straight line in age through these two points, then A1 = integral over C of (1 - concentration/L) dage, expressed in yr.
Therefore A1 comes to 2.8 yr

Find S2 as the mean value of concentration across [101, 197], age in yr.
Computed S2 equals 1.41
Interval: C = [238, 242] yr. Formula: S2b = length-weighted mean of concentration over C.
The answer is 1.33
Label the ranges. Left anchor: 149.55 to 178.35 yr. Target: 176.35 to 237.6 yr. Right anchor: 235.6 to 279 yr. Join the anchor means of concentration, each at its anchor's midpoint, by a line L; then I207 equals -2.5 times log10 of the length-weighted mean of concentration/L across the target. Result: 0.07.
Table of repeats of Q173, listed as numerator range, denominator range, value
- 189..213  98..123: 0.88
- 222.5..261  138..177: 0.94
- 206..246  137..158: 0.85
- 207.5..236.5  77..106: 0.84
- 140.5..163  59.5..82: 1.10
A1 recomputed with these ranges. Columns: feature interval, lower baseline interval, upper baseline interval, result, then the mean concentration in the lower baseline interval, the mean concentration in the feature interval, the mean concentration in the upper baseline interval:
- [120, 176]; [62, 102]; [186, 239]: -4.2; 1.37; 1.41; 1.25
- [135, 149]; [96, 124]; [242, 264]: -0.3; 1.41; 1.42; 1.3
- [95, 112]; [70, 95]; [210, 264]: 0.5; 1.44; 1.37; 1.26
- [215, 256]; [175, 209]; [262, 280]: 1.4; 1.34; 1.28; 1.32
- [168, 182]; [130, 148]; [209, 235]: -0.8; 1.41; 1.38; 1.19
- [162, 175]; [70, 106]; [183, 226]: -1.0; 1.42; 1.39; 1.23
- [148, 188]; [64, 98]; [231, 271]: -1.3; 1.39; 1.4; 1.33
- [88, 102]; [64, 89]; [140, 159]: 0.3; 1.4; 1.38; 1.43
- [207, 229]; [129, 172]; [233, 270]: 3.8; 1.41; 1.12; 1.32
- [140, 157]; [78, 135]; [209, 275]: -0.8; 1.42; 1.43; 1.26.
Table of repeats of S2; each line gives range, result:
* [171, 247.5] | 1.29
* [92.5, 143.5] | 1.41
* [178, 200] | 1.4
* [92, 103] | 1.37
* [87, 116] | 1.39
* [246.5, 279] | 1.31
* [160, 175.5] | 1.39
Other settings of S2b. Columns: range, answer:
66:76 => 1.39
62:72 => 1.21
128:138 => 1.38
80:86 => 1.46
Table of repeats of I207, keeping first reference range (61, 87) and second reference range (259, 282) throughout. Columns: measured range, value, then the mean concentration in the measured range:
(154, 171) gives -0.06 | 1.41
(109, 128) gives -0.08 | 1.44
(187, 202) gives -0.05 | 1.39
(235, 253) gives 0.00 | 1.32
